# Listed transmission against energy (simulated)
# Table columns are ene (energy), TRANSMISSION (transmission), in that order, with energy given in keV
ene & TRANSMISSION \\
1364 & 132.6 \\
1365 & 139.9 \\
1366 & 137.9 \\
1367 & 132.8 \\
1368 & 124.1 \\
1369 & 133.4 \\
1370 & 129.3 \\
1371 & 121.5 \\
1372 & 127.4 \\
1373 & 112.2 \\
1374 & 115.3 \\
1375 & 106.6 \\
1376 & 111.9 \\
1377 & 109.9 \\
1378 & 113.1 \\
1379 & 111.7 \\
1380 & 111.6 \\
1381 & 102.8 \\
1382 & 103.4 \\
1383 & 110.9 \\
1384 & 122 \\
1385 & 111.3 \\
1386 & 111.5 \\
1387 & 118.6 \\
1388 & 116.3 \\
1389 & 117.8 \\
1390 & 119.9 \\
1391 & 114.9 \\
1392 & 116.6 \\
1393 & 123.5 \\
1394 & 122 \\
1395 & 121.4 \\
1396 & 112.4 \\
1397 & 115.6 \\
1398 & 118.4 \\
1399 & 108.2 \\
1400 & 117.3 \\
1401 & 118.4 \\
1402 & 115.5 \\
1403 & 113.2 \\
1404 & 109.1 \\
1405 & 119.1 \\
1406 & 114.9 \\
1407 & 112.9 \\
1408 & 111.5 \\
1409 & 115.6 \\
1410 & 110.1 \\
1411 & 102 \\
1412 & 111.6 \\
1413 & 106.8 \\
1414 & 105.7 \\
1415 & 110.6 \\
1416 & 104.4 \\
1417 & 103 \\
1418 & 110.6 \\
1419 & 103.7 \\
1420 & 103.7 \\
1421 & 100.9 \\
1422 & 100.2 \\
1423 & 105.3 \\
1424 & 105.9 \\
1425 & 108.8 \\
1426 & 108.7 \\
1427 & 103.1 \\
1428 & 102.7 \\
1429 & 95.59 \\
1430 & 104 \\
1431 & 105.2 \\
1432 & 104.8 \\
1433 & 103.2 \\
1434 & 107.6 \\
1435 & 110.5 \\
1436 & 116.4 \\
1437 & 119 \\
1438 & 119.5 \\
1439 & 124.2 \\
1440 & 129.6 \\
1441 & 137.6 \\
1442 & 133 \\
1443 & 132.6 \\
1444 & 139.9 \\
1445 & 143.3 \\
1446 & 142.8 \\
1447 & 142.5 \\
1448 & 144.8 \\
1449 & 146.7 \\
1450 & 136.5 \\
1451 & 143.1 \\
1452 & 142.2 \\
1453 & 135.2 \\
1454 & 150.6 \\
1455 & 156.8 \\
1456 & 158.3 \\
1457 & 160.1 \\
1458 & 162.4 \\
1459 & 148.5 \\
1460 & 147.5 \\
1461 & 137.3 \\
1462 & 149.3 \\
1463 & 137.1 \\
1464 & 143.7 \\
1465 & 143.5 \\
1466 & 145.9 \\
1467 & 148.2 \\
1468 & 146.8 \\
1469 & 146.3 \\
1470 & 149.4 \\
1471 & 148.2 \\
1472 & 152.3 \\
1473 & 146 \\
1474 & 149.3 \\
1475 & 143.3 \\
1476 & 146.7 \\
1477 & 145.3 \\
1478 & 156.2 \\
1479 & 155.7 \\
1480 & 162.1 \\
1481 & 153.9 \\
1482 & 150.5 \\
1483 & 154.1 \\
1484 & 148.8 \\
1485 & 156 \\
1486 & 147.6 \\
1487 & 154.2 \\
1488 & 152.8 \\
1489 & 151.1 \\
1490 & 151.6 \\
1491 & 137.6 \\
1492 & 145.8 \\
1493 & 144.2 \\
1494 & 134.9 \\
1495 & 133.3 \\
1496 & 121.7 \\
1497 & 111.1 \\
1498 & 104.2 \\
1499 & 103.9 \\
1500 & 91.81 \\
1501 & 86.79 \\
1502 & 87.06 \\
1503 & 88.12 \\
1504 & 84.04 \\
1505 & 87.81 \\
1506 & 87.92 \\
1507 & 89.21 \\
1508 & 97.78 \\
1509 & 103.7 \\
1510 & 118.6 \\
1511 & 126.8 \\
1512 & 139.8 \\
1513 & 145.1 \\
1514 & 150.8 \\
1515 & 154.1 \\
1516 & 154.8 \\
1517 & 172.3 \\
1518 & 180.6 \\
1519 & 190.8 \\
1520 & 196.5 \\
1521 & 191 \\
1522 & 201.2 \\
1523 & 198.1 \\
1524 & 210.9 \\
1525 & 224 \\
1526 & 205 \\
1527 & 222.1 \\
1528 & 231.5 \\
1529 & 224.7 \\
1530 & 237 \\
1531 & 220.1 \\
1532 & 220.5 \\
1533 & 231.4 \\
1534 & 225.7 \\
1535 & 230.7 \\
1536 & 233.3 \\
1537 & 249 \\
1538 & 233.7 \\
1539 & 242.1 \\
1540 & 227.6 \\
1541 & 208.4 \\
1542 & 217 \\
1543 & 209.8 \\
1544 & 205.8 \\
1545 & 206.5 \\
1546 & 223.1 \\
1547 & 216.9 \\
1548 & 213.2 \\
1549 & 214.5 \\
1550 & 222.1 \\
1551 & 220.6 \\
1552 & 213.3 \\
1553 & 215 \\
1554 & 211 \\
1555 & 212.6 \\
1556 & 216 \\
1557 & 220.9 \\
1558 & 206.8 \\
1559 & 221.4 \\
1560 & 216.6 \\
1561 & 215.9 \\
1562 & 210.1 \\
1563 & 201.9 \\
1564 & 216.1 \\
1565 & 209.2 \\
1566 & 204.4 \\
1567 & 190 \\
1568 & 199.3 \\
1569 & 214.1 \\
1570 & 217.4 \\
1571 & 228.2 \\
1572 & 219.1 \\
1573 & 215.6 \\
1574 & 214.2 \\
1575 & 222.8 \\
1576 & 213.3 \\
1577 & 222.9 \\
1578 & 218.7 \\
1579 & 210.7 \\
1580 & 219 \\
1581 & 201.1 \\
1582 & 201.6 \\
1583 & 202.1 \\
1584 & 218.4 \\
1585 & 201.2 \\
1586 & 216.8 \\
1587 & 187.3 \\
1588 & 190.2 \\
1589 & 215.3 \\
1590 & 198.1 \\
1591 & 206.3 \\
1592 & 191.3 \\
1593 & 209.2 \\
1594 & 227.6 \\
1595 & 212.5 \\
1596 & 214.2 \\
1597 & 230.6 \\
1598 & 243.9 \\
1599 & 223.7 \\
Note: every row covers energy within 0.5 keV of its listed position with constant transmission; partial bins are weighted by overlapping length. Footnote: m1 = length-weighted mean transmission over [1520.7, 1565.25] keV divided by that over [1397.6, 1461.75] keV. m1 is 1.8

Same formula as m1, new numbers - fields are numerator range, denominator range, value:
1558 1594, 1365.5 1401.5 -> 1.79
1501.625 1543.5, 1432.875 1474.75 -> 1.28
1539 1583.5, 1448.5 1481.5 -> 1.44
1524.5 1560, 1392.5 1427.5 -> 2.00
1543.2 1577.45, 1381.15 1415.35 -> 1.88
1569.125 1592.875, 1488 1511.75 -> 1.85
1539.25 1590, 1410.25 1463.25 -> 1.72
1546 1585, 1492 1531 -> 1.43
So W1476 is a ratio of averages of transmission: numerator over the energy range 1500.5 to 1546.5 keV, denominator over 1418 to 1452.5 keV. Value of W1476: 1.50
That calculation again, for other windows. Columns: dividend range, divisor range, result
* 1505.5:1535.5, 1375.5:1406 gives 1.57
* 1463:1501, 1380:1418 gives 1.25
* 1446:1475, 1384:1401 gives 1.26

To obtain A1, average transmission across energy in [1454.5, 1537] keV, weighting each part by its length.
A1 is 155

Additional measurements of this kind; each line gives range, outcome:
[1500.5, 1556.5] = 186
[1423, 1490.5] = 138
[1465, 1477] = 147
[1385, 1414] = 115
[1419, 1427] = 105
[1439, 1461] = 144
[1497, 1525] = 136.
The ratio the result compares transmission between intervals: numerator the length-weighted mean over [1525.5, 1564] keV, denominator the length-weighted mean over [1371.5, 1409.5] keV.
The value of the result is 1.92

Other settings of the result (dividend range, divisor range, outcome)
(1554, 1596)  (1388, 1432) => 1.91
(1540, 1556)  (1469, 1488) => 1.42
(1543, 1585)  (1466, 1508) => 1.60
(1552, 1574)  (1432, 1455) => 1.61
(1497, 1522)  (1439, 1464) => 0.89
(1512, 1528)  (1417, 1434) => 1.79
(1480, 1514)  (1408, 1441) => 1.15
